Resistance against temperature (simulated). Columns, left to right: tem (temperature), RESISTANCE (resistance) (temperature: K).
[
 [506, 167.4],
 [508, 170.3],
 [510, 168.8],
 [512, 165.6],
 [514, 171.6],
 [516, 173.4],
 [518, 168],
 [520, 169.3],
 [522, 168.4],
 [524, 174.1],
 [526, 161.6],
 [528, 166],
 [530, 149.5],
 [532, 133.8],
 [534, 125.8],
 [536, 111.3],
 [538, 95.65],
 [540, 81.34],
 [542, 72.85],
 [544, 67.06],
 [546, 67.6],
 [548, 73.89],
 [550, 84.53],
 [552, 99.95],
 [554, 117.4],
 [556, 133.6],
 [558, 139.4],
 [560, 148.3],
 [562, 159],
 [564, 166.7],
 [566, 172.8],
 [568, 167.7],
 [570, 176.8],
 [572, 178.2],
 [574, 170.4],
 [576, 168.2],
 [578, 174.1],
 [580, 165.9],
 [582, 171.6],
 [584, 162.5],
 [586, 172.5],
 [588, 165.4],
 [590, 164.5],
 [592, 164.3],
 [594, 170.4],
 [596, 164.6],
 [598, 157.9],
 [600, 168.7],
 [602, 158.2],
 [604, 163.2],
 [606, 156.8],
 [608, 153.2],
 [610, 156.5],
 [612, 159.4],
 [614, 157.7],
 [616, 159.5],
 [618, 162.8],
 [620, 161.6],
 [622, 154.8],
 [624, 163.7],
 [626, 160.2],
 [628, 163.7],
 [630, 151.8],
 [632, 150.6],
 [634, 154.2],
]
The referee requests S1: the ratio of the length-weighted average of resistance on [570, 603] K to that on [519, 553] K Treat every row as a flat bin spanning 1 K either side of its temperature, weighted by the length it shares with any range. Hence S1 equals 1.4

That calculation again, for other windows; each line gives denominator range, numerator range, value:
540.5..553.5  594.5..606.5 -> 2.04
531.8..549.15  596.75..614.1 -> 1.77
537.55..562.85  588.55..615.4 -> 1.57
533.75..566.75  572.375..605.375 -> 1.49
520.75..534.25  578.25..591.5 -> 1.07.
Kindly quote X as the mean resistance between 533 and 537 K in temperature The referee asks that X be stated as 119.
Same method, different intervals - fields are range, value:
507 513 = 168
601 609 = 158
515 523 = 170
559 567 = 162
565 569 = 170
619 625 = 160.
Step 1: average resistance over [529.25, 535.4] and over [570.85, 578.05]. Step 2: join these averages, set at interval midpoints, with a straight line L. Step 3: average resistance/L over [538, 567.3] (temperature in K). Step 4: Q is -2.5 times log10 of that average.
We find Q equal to 0.34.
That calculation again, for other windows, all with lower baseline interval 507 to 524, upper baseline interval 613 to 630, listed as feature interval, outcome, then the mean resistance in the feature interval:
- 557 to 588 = -0.012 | 166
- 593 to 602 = -0.016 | 165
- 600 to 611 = 0.019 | 159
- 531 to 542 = 0.496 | 106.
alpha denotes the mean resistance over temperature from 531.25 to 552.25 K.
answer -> 91.4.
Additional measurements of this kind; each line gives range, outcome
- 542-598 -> 146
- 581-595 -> 167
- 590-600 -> 165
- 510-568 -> 134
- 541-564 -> 108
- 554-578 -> 161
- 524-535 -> 150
